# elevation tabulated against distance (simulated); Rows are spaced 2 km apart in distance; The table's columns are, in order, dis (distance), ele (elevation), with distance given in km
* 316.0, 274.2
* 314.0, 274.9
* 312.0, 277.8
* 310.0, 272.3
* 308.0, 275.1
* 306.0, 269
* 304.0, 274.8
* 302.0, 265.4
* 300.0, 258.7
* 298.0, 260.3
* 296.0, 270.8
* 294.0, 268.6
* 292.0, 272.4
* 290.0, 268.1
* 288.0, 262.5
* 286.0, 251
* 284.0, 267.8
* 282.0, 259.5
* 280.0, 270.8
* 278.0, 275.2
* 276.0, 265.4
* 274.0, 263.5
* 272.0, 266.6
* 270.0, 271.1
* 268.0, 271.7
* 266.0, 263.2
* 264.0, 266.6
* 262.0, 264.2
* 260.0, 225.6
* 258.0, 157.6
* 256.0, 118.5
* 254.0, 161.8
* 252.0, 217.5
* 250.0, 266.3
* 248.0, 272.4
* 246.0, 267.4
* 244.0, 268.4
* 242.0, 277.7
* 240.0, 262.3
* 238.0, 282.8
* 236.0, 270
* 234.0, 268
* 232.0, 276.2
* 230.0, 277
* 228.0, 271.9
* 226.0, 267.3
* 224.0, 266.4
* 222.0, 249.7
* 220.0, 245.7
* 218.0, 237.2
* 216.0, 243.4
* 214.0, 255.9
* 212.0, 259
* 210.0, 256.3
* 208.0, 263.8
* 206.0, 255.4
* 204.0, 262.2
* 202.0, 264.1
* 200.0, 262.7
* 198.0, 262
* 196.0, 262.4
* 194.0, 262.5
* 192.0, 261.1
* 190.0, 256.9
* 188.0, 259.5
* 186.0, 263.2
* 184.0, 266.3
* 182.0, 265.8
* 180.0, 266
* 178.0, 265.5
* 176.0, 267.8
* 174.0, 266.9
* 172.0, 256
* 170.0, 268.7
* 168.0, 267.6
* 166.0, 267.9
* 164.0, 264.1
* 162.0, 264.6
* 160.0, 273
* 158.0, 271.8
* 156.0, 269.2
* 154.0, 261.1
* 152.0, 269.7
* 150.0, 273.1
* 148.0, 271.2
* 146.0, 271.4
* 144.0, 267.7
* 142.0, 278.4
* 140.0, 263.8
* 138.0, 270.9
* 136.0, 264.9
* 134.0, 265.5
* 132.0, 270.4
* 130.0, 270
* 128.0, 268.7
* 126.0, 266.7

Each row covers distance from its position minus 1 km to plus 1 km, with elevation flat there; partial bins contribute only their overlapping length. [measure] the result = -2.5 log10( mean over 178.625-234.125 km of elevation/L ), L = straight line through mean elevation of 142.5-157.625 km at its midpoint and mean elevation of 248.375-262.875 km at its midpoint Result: -0.12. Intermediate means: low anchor 269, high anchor 204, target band 261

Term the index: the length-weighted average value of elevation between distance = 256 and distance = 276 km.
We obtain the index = 244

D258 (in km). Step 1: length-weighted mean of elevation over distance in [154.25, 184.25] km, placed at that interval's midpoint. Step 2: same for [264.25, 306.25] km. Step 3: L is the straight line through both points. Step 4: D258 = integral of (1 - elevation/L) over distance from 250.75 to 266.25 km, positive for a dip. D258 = 3.4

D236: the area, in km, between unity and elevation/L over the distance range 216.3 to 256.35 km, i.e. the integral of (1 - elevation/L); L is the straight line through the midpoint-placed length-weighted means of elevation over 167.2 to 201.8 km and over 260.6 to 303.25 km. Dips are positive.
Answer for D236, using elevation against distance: 1.7 km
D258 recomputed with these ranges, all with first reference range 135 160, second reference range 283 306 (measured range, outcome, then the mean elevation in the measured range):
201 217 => 0.6 km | 258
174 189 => 0.2 km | 265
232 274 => 3.1 km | 247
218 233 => 0.2 km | 263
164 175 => 0.2 km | 265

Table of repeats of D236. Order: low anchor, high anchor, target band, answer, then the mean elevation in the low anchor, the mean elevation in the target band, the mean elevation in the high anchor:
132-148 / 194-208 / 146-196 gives -0.1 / 269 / 266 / 262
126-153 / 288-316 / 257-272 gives 1.3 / 270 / 247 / 270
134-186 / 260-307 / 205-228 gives 1.0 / 268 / 255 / 266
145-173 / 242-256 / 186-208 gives -0.6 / 268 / 261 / 236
